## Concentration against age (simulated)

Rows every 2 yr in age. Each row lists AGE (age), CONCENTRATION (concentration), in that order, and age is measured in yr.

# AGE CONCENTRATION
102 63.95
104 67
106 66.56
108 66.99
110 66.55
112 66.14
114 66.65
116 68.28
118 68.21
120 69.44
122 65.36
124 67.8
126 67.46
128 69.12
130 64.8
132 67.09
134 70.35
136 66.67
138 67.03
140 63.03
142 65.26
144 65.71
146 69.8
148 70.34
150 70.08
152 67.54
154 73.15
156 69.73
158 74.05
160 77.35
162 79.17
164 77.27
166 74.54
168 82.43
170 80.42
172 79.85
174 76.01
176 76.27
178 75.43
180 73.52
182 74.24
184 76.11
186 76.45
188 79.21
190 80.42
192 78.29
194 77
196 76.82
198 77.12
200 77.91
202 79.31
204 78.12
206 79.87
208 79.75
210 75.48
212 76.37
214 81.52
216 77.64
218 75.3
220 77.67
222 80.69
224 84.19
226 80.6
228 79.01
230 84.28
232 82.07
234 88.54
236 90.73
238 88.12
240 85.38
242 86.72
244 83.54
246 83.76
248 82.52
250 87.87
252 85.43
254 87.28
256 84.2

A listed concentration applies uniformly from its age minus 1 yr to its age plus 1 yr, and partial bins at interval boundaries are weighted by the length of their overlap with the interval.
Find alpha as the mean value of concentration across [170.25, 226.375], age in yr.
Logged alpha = 77.9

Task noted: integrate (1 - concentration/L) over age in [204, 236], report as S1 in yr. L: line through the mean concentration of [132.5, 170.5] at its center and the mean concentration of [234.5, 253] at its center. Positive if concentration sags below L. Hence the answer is 0.74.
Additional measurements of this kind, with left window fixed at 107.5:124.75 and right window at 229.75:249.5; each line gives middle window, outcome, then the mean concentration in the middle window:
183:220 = 0.9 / 77.9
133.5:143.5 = 0.6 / 66.2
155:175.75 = -0.7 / 77.1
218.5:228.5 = 0.4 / 80.2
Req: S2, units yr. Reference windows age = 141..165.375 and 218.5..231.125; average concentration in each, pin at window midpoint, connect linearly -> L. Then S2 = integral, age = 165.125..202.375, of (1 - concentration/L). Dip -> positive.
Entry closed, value -0.9 yr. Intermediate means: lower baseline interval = 71.7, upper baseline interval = 80.9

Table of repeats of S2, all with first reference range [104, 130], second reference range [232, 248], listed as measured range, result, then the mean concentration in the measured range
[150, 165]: -0.06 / 73.8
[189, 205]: 0.28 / 78.1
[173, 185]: 0.24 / 75.3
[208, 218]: 0.52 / 77.7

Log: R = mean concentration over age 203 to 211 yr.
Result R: 78.3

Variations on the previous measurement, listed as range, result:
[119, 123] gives 67.4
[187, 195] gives 78.7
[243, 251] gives 84.4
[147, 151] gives 70.2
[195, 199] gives 77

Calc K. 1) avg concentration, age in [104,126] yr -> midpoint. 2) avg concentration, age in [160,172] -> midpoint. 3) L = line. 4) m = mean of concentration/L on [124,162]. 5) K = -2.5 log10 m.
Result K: 0.07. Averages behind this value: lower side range 67.2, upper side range 78.7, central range 69.1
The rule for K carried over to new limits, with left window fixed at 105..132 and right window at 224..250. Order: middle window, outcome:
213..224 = 0.04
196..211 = 0.02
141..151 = 0.05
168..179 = -0.04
